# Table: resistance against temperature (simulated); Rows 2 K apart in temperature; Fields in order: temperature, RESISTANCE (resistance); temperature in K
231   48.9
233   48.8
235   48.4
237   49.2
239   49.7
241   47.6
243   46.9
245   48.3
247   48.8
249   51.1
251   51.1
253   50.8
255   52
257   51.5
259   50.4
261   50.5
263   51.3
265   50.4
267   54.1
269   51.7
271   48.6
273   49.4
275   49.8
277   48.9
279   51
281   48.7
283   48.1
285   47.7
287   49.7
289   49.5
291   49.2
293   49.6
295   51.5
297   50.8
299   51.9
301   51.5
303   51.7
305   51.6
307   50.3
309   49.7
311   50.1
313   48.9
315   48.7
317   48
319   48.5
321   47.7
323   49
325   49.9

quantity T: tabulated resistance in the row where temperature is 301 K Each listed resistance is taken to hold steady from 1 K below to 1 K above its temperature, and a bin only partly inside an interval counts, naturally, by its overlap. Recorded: 51.5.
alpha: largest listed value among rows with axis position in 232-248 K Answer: 49.7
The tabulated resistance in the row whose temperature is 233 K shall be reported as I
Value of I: 48.8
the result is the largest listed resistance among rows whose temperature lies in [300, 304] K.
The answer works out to 51.7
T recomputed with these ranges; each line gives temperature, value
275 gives 49.8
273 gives 49.4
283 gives 48.1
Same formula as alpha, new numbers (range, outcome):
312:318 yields 48.9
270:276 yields 49.8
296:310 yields 51.9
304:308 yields 51.6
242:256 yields 52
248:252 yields 51.1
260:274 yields 54.1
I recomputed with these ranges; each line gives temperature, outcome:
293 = 49.6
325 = 49.9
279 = 51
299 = 51.9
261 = 50.5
